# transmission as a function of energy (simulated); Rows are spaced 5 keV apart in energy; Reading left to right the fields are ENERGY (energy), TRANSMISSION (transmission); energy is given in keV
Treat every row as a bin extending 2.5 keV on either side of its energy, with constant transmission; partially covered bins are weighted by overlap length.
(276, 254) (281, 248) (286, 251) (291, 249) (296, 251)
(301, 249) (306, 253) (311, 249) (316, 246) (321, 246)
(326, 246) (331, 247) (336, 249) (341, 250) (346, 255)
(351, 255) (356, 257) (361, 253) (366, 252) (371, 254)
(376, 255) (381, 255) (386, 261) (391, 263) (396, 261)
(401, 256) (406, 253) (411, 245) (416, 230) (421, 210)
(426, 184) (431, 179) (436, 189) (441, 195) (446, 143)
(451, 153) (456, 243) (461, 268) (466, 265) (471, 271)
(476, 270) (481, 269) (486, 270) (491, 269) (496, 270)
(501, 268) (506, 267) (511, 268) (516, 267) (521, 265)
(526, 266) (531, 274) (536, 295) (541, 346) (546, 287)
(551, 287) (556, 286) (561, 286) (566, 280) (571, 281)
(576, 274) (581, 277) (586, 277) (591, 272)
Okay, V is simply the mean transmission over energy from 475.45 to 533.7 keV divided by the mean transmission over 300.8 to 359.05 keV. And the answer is 1.07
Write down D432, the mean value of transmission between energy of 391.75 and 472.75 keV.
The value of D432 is 222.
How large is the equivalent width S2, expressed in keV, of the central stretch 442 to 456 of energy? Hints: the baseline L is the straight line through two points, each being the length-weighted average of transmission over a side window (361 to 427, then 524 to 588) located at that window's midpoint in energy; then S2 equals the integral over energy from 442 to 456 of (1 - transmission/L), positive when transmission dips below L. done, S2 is 4.8 keV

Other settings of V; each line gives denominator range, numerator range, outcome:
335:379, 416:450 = 0.73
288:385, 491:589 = 1.11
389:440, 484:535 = 1.19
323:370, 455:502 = 1.06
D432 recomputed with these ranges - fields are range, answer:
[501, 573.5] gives 282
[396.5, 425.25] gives 237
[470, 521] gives 269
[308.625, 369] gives 250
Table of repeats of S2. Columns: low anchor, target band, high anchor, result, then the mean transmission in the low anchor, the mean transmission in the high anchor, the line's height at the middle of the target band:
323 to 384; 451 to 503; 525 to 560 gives 3.3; 252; 292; 279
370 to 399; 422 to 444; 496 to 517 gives 6.3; 258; 268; 262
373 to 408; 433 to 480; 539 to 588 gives 8.1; 258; 288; 269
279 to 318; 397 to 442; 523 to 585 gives 8.2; 250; 286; 267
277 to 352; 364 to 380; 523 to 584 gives 0.3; 250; 286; 258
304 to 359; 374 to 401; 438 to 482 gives -2.0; 250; 229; 241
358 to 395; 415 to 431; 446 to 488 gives 3.1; 256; 244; 250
